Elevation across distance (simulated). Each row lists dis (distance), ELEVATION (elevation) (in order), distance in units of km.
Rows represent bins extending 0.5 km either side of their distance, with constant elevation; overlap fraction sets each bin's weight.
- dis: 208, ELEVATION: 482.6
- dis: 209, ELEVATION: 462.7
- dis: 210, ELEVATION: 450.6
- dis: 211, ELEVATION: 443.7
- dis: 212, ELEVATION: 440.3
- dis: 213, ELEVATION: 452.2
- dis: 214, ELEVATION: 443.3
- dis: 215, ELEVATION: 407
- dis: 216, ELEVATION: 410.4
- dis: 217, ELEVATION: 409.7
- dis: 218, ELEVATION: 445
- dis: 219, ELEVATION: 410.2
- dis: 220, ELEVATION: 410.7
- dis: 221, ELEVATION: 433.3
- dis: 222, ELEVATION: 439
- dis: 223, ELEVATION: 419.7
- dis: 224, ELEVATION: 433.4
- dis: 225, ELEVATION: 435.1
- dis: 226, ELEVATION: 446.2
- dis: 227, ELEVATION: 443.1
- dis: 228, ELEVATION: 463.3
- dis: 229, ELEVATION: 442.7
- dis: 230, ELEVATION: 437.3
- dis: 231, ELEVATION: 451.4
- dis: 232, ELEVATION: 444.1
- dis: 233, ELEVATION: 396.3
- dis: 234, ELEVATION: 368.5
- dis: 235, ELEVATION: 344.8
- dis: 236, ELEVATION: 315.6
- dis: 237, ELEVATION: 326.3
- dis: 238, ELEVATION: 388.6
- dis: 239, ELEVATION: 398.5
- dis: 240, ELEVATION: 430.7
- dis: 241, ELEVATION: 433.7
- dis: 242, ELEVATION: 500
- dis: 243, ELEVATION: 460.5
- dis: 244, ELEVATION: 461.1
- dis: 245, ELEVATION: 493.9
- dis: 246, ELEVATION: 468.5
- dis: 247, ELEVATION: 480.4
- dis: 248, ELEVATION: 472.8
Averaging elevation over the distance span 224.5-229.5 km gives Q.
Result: 446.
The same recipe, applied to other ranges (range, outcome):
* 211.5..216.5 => 431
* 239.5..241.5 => 432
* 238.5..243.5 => 445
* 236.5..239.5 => 371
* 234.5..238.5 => 344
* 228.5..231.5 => 444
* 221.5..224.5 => 431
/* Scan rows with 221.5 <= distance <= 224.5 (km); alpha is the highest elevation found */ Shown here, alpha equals 439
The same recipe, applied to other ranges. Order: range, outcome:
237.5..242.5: 500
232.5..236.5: 396.3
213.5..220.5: 445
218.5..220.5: 410.7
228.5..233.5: 451.4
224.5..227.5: 446.2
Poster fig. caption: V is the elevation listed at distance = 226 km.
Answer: 446.2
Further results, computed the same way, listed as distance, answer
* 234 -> 368.5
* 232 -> 444.1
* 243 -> 460.5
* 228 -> 463.3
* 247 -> 480.4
